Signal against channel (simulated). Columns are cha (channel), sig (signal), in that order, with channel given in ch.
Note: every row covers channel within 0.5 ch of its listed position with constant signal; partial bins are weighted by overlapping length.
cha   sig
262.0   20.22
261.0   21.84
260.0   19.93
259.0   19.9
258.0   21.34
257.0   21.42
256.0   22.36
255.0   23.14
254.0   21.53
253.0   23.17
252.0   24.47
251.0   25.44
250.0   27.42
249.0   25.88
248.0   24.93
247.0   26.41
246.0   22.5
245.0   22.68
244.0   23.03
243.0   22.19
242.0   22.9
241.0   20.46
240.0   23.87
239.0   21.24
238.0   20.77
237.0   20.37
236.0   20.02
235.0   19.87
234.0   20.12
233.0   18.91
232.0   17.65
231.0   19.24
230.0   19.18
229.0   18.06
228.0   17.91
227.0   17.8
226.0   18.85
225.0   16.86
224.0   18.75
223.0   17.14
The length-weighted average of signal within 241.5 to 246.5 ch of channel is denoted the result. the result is 22.7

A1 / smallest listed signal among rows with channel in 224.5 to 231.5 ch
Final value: 16.86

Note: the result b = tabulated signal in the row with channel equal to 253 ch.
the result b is 23.17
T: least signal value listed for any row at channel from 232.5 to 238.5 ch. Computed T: 18.91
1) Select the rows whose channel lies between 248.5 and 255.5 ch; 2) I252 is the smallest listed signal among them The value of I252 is 21.53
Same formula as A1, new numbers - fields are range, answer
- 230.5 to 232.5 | 17.65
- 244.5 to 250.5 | 22.5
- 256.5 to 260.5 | 19.9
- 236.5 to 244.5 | 20.37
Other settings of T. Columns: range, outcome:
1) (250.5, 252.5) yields 24.47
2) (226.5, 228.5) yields 17.8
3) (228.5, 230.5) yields 18.06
